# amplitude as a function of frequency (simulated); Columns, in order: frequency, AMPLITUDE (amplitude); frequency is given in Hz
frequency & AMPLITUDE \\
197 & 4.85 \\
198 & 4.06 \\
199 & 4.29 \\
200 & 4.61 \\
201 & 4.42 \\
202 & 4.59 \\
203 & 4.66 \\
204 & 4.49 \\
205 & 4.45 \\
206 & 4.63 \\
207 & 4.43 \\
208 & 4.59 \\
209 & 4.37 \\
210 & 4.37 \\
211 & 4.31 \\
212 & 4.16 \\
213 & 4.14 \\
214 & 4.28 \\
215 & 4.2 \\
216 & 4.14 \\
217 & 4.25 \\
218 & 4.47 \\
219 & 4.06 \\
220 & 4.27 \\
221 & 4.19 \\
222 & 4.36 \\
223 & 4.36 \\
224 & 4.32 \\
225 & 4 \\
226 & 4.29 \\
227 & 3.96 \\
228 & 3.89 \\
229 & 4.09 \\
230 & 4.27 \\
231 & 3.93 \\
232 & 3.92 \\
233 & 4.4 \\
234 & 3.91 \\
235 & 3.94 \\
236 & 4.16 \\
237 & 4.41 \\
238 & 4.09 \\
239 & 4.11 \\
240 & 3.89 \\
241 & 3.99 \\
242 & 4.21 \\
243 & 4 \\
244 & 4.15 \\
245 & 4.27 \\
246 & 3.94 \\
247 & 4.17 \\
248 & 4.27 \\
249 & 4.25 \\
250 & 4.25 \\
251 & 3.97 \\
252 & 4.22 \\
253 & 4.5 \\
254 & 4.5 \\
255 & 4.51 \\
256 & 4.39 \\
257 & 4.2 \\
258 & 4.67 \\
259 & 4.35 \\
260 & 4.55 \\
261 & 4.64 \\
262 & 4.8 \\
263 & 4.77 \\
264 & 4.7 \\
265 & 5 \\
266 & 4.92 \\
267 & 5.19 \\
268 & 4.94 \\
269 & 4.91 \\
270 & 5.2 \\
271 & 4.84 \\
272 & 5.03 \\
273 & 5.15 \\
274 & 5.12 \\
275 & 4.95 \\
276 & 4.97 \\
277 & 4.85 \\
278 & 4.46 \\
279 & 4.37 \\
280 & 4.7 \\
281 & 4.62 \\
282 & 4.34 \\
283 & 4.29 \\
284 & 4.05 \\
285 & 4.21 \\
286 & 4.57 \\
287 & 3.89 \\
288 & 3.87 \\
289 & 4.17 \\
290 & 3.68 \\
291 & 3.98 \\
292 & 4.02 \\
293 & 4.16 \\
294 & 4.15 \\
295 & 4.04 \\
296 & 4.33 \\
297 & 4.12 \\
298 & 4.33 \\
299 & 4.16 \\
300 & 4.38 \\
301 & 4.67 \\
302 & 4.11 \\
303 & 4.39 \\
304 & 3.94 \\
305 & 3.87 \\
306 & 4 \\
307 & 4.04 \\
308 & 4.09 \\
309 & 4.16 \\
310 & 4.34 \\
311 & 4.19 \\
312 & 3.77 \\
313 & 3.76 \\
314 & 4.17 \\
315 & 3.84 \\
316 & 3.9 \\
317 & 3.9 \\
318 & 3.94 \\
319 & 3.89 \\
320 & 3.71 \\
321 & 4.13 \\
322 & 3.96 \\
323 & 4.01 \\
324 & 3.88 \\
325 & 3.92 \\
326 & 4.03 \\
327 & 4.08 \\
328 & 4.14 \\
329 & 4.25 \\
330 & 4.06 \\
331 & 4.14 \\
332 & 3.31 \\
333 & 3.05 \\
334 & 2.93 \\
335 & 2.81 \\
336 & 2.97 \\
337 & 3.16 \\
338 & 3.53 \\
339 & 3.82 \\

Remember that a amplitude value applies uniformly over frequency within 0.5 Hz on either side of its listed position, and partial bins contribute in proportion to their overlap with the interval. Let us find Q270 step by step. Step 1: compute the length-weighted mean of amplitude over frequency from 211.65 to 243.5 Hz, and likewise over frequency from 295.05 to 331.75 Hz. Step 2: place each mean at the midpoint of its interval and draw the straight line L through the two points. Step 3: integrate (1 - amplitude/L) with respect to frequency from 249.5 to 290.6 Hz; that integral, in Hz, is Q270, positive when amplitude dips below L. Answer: -4.61 Hz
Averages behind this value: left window 4.15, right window 4.07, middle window 4.57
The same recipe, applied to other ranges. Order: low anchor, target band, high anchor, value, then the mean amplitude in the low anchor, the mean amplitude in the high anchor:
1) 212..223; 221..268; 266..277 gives 3.3 Hz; 4.24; 5.02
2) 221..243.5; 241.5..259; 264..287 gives 0.4 Hz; 4.12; 4.74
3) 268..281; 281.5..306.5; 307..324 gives 1.7 Hz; 4.87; 3.98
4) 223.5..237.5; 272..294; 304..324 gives -2.1 Hz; 4.11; 3.98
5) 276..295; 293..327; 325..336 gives -1.2 Hz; 4.26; 3.66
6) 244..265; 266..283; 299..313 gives -2.1 Hz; 4.4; 4.14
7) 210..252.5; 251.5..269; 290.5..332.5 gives -2.2 Hz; 4.16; 4.05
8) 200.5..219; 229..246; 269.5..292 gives 1.3 Hz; 4.38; 4.5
